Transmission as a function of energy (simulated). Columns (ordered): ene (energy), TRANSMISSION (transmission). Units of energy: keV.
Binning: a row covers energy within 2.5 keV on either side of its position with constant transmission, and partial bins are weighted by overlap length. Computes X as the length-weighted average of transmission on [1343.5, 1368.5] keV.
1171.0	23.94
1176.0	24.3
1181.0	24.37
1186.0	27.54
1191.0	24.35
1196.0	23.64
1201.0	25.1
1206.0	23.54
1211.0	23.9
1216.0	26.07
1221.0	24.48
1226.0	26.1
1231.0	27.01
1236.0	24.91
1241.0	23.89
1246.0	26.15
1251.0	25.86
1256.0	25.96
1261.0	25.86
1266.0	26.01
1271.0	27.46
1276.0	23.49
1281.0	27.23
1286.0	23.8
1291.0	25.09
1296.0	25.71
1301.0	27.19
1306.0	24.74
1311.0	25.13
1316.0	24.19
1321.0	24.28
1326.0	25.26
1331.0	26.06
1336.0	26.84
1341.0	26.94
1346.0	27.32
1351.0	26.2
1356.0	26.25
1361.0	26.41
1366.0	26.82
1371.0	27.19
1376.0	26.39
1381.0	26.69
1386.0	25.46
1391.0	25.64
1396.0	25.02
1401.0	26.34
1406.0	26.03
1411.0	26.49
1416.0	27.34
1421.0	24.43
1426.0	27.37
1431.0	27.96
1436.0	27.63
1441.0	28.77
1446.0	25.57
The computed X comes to 26.6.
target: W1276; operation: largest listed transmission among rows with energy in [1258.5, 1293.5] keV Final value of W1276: 27.46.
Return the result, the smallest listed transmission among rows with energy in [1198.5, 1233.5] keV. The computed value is 23.54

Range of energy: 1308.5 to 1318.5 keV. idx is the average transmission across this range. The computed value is 24.7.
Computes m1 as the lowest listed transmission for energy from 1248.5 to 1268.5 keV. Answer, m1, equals 25.86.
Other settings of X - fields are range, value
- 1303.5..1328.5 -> 24.7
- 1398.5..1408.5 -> 26.2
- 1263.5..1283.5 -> 26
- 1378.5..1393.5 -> 25.9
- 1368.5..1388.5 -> 26.4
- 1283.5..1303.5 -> 25.4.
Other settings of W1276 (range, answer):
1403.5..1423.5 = 27.34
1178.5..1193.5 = 27.54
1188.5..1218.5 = 26.07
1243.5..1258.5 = 26.15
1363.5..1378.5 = 27.19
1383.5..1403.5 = 26.34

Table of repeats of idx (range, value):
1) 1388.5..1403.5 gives 25.7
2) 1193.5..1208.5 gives 24.1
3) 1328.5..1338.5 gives 26.4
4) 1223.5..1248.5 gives 25.6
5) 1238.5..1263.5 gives 25.5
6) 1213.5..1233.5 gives 25.9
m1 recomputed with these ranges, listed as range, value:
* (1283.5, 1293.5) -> 23.8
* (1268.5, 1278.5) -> 23.49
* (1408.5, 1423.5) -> 24.43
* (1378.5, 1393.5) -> 25.46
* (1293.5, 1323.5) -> 24.19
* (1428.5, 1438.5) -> 27.63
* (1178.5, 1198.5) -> 23.64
